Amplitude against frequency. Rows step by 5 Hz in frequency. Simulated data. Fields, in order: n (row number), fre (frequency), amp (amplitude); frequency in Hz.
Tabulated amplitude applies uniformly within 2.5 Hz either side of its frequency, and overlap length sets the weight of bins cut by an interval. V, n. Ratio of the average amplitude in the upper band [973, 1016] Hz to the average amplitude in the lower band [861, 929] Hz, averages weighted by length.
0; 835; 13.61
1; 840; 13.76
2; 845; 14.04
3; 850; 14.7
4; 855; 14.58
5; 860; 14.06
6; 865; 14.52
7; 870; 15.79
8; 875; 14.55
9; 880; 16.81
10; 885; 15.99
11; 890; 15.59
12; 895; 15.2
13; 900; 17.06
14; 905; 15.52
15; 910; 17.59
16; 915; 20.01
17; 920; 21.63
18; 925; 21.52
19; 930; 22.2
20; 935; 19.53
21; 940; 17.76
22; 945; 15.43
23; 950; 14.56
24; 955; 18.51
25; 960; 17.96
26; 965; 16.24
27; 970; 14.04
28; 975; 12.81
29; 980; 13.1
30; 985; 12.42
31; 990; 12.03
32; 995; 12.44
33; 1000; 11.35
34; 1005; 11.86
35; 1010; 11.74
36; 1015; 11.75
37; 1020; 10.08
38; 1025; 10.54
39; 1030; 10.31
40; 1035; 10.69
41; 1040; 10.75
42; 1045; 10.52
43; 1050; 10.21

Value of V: 0.71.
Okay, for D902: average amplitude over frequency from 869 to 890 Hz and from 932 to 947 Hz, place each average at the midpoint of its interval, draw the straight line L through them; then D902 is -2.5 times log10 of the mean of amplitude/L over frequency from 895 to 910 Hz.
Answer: 0.01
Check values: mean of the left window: 15.8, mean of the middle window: 16.3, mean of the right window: 17.8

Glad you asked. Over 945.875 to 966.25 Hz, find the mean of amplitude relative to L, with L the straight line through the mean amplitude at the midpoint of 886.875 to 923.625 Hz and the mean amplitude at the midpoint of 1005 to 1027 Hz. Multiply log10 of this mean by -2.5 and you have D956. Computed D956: -0.15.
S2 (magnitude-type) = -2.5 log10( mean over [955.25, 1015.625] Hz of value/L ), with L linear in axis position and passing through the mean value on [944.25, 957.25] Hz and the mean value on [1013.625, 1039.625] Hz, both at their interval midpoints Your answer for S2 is 0.03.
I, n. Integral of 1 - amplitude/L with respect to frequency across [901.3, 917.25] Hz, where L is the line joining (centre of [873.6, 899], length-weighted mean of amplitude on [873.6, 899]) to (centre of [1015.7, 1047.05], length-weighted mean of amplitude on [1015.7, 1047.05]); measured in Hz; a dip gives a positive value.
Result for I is -2.9 Hz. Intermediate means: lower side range 15.8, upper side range 10.6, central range 17.6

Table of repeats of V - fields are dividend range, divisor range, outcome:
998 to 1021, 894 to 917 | 0.67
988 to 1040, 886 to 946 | 0.62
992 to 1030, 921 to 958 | 0.61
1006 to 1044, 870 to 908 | 0.69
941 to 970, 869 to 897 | 1.05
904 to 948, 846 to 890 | 1.26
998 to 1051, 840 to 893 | 0.73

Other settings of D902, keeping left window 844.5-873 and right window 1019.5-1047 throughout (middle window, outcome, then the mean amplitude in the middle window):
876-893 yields -0.14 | 16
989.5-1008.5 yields -0.05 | 11.9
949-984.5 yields -0.25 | 15.2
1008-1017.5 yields -0.07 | 11.7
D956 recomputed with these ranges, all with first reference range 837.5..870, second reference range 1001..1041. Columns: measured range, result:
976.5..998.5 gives -0.071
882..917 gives -0.233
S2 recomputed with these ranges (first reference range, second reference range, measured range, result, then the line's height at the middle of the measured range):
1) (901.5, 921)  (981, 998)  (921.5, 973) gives -0.140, 15.6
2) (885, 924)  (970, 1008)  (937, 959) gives -0.127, 14.9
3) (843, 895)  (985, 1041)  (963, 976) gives -0.164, 12.4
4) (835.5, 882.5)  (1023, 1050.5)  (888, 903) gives -0.154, 13.8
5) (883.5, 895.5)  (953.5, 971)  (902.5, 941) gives -0.206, 16.2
